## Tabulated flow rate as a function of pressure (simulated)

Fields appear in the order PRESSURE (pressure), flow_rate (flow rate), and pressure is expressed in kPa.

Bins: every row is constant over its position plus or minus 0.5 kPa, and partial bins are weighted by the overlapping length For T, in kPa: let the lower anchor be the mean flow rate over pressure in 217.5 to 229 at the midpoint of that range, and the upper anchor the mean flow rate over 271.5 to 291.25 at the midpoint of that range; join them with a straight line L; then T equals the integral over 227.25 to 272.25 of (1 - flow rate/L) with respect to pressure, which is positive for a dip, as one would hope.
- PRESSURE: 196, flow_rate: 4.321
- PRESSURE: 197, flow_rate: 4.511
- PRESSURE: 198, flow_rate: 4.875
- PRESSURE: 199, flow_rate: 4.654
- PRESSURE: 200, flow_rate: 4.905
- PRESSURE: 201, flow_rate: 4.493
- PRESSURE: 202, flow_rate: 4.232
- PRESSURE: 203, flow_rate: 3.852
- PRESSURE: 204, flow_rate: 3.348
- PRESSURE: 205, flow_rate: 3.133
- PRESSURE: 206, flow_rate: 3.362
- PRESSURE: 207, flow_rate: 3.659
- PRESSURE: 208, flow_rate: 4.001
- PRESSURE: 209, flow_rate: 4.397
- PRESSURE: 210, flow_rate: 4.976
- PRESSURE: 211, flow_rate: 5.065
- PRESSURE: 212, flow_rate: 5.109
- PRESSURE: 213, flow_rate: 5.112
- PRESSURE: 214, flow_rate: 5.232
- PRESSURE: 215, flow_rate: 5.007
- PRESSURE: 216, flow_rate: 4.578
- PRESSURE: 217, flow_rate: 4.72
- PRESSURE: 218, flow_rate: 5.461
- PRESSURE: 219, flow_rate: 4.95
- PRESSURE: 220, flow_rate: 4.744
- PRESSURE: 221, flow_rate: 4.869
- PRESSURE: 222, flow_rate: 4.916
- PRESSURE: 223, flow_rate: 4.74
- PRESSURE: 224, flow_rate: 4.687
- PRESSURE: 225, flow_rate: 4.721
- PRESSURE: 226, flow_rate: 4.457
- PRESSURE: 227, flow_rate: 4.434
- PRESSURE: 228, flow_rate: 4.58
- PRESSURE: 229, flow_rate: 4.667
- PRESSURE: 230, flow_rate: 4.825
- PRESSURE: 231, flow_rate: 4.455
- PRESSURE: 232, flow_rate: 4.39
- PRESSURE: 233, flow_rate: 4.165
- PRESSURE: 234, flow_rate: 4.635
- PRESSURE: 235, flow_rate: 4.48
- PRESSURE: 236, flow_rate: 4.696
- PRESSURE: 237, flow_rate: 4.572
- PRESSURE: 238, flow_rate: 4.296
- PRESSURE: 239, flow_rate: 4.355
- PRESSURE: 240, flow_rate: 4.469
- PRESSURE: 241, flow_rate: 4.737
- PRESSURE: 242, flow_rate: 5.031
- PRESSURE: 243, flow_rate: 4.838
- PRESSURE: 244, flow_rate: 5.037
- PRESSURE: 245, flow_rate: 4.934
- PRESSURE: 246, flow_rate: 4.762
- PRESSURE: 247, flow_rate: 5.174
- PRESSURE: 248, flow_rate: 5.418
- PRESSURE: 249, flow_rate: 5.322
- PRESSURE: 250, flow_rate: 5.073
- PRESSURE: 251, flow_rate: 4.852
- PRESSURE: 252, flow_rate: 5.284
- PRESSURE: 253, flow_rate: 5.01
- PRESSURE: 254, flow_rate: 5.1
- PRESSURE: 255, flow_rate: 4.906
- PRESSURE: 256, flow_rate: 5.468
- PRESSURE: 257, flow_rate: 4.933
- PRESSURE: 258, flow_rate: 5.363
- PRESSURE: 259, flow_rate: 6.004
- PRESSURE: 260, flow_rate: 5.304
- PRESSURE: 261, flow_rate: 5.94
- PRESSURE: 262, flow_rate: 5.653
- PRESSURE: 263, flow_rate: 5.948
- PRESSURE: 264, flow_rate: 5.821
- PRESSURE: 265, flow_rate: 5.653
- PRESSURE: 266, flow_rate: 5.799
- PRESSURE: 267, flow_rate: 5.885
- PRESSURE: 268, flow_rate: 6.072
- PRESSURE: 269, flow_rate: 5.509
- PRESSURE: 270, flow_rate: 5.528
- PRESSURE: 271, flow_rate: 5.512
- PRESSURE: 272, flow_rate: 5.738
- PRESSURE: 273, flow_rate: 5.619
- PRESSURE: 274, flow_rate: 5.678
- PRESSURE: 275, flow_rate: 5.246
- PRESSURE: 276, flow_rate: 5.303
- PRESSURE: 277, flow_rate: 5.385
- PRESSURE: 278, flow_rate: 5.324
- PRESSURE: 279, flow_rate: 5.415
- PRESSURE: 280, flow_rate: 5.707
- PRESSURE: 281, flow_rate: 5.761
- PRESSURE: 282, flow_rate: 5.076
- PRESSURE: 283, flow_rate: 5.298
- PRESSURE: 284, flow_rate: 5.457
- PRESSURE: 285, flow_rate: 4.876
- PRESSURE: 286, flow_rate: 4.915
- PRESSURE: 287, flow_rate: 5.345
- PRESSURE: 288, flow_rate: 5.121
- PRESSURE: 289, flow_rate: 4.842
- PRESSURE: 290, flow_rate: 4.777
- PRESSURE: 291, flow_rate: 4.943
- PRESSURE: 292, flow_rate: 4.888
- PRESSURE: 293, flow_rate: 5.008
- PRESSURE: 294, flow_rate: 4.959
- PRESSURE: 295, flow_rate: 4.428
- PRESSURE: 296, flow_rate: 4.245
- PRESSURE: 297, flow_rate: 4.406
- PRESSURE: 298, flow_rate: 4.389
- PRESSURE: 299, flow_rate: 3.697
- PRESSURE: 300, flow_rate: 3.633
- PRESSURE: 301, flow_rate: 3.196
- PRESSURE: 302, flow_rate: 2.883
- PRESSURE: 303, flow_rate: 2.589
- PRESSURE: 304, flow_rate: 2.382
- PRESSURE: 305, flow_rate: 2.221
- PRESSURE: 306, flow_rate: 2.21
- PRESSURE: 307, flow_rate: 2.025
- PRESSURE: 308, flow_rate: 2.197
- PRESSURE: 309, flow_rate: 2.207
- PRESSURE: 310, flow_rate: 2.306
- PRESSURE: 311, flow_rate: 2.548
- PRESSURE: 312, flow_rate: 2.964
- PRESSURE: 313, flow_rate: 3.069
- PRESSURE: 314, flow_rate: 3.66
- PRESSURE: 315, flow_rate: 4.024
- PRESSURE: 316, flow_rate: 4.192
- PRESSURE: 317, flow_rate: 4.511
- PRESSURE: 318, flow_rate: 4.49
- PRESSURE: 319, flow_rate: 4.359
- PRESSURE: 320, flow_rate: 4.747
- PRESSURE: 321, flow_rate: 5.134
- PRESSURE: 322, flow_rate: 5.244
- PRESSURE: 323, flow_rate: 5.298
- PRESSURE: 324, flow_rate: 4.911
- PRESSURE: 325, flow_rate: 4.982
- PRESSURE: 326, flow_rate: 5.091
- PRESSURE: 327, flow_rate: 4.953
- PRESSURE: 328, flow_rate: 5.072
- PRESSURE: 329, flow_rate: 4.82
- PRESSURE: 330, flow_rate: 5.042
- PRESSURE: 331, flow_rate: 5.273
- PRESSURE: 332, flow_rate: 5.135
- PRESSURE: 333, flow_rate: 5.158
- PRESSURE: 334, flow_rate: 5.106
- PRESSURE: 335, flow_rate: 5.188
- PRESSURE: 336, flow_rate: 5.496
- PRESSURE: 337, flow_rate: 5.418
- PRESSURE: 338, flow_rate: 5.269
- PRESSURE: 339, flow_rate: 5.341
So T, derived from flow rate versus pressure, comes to -0.8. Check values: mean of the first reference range 4.77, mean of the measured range 5.11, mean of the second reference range 5.3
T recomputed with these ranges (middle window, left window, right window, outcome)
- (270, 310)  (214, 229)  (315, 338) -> 3.92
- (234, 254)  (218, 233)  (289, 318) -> -2.04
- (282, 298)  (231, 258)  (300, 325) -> -3.79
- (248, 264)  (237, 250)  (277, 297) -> -1.43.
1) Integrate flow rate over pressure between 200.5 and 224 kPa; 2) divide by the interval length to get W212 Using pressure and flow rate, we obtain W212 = 4.52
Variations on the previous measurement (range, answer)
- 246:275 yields 5.47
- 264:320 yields 4.44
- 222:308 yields 4.81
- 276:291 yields 5.23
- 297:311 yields 2.82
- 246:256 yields 5.13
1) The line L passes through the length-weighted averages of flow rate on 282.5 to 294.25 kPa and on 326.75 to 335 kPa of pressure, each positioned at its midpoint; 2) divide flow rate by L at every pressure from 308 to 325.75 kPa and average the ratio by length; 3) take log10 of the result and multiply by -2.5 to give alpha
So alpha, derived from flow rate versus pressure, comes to 0.26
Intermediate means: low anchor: 5.04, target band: 4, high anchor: 5.08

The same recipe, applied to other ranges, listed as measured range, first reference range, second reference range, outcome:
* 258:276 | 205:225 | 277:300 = -0.17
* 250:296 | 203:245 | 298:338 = -0.23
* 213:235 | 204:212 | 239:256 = -0.07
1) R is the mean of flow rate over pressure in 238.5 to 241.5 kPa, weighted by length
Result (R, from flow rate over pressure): 4.52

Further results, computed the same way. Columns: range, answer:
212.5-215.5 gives 5.12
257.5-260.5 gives 5.56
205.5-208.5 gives 3.67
